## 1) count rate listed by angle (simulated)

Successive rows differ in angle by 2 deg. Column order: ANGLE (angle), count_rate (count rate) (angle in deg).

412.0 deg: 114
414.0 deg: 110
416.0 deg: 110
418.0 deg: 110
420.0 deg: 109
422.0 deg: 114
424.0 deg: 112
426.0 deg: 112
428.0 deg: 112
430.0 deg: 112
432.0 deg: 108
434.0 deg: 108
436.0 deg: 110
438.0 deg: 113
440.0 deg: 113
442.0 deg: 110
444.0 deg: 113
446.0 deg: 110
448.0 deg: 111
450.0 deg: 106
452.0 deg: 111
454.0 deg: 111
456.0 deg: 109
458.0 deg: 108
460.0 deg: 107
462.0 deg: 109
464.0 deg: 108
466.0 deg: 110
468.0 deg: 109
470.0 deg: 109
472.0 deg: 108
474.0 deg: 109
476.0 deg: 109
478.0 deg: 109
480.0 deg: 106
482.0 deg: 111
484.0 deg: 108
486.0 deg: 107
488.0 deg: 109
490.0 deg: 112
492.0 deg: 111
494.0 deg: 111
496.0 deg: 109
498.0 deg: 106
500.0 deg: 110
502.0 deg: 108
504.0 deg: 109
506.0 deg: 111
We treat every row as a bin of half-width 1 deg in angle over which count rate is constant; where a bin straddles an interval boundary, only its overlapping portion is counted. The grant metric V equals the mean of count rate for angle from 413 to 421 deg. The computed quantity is 110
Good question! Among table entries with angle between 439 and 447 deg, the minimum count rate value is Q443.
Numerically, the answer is 110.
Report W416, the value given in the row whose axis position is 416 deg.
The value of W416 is 110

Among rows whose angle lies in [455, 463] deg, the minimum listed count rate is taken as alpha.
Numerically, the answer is 107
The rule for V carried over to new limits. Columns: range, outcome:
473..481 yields 108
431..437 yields 109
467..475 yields 109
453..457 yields 110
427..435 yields 110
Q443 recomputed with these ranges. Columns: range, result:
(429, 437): 108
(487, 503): 106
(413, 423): 109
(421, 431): 112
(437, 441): 113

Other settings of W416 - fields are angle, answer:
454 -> 111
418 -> 110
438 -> 113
